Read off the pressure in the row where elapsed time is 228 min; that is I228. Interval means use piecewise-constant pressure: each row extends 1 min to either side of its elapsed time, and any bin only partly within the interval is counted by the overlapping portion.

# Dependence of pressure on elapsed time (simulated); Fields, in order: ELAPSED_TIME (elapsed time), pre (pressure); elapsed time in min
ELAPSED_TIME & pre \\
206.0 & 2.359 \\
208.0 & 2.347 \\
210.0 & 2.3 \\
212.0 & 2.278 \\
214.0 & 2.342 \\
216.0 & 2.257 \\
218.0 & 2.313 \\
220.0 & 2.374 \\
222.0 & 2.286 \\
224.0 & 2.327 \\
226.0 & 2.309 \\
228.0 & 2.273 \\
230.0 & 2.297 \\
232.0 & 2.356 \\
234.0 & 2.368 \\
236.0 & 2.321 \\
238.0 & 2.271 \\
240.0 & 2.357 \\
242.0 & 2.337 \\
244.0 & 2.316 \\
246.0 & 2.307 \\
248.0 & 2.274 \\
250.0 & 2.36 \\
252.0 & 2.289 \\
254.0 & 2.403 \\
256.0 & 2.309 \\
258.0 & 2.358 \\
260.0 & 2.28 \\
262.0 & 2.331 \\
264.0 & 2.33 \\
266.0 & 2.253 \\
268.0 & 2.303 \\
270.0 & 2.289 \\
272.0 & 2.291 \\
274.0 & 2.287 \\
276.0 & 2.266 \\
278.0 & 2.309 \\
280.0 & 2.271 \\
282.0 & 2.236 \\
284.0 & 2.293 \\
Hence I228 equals 2.273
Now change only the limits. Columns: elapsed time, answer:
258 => 2.358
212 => 2.278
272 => 2.291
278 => 2.309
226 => 2.309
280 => 2.271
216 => 2.257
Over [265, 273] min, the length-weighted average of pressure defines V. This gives 2.28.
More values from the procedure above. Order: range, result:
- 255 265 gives 2.32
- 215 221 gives 2.31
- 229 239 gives 2.32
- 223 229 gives 2.3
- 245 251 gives 2.31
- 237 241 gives 2.31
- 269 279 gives 2.29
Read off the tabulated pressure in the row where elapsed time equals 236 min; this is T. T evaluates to 2.321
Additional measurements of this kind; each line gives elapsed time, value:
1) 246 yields 2.307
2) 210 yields 2.3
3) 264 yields 2.33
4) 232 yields 2.356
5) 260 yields 2.28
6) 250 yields 2.36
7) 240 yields 2.357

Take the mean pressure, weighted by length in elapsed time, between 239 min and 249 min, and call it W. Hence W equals 2.32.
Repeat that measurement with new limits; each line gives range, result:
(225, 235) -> 2.32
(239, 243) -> 2.35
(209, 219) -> 2.3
